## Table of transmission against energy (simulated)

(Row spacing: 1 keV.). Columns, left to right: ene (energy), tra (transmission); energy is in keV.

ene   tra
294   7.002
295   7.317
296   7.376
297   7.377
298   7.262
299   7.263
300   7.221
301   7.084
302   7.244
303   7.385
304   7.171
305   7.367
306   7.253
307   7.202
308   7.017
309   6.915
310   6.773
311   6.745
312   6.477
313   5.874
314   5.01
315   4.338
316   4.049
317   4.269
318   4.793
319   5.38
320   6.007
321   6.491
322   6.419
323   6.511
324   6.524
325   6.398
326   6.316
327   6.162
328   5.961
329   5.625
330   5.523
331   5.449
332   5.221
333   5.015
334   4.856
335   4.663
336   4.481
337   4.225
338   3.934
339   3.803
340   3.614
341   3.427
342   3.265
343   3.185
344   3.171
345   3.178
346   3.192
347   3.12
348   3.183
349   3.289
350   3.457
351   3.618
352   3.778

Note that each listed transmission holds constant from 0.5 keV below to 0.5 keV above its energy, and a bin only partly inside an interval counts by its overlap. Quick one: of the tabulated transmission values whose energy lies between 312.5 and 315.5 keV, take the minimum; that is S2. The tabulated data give 4.338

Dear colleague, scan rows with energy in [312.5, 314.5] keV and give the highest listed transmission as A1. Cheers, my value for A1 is 5.874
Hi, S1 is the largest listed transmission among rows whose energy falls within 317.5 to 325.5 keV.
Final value 6.524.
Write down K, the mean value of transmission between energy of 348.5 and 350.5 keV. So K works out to 3.37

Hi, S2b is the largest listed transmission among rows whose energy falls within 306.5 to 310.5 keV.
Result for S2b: 7.202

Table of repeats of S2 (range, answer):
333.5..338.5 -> 3.934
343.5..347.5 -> 3.12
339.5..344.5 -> 3.171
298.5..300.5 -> 7.221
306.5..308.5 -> 7.017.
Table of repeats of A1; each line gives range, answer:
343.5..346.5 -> 3.192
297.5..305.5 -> 7.385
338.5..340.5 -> 3.803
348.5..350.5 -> 3.457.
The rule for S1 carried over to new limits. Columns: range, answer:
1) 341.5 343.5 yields 3.265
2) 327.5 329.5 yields 5.961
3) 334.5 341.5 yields 4.663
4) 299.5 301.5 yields 7.221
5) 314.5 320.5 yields 6.007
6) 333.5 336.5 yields 4.856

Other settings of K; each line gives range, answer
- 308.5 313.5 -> 6.56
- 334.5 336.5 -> 4.57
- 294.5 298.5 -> 7.33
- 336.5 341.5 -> 3.8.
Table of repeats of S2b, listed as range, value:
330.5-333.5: 5.449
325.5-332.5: 6.316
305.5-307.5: 7.253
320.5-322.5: 6.491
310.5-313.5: 6.745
